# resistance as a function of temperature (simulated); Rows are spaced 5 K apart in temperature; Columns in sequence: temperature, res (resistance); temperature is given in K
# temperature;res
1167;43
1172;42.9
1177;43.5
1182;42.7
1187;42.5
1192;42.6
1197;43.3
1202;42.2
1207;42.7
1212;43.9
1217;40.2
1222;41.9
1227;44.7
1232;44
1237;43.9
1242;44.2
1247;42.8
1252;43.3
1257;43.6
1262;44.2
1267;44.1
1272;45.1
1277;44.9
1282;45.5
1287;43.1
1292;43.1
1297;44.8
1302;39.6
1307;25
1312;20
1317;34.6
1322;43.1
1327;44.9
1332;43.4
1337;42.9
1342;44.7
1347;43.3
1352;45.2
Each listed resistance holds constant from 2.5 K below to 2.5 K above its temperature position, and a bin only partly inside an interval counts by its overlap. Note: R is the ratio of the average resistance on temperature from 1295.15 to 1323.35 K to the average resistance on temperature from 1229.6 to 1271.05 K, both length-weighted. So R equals 0.8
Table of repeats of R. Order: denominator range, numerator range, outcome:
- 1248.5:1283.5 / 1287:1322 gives 0.81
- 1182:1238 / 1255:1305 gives 1.02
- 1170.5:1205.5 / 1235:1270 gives 1.02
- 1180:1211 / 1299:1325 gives 0.77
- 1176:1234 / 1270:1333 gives 0.93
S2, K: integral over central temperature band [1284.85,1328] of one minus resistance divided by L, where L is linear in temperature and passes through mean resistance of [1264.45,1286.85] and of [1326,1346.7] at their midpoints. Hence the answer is 6.82 K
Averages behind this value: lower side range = 44.7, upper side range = 43.8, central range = 37.3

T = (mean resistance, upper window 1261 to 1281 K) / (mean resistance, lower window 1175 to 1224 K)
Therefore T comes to 1.0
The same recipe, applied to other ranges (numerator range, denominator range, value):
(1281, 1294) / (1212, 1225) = 1.05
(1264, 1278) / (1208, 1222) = 1.06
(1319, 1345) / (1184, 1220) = 1.03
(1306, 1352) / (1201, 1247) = 0.90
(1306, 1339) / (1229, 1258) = 0.84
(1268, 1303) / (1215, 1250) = 1.02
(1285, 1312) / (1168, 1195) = 0.87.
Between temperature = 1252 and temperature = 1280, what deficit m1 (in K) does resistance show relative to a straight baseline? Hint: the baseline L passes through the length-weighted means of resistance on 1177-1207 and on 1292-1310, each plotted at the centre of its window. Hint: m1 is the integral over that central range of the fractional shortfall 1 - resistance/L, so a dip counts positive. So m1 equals -4.0 K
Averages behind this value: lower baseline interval 42.7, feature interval 44.3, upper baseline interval 36.9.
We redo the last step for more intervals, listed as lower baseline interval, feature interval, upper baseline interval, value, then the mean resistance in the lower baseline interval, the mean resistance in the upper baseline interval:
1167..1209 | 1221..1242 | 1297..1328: -2.0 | 42.8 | 34.9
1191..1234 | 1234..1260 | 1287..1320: -2.4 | 42.8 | 35.3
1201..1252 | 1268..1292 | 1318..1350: -0.7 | 43.1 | 43.3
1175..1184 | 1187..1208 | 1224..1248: 0.3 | 43.1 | 43.9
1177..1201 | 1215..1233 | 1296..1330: -0.8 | 42.8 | 35.7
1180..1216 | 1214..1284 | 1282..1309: -4.2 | 42.7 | 40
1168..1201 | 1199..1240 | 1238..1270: 0.3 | 42.9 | 43.7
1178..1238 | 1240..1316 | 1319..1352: 4.5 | 42.9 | 43.7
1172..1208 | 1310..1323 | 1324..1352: 3.5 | 42.8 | 43.9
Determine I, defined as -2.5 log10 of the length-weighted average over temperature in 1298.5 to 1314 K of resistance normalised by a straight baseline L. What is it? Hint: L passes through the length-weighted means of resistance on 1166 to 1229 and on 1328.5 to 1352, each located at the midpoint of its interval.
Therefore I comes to 0.42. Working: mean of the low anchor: 42.8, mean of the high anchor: 43.8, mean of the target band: 29.5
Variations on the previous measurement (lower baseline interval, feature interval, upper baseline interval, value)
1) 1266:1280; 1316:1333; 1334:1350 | 0.05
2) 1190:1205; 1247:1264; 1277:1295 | 0.00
